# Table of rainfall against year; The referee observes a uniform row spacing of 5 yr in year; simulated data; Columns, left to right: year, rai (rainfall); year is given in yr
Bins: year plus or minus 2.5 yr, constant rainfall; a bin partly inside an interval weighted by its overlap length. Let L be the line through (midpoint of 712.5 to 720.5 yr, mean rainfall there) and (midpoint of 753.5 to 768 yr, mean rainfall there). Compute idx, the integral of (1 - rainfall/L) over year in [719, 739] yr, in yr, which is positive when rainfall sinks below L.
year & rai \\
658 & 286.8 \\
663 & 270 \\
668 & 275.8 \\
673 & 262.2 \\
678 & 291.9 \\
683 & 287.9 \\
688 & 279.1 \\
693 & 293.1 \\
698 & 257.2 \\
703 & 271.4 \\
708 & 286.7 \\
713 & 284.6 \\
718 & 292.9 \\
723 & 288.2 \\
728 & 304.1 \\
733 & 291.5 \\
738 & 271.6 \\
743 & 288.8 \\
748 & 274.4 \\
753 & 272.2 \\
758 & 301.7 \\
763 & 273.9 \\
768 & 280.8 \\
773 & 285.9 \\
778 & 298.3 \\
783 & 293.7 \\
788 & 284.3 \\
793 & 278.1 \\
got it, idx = -0.15 yr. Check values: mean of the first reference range 290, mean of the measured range 290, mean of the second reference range 284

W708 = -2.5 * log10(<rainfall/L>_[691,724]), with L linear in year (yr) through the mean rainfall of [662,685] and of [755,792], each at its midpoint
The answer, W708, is 0.00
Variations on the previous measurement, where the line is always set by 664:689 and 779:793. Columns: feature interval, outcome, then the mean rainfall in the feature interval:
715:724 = -0.03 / 291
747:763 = 0.01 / 282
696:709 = 0.04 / 271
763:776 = 0.02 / 282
